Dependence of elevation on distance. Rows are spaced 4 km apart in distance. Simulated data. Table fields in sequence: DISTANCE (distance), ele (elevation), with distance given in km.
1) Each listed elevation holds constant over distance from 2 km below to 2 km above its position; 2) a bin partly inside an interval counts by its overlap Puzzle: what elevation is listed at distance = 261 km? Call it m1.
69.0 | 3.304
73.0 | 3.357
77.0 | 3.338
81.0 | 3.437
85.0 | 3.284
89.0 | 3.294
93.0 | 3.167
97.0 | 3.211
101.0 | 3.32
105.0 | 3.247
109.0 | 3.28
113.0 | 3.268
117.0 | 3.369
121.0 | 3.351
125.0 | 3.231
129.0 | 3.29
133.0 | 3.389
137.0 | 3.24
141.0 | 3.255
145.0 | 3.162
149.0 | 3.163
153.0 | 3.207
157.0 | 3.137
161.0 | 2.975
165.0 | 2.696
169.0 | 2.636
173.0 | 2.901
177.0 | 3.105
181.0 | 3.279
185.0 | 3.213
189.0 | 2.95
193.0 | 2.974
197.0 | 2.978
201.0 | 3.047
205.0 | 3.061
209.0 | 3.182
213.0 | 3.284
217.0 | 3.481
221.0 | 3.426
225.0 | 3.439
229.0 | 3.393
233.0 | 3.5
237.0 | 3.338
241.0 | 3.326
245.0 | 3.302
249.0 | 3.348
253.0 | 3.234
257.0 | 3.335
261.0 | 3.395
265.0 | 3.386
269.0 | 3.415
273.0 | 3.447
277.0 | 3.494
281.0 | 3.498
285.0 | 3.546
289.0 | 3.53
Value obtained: 3.395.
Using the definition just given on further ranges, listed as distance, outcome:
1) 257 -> 3.335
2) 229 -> 3.393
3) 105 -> 3.247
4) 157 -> 3.137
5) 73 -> 3.357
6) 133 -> 3.389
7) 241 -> 3.326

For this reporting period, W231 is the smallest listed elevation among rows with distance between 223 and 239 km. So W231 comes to 3.338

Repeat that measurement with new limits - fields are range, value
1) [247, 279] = 3.234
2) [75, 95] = 3.167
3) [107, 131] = 3.231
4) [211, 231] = 3.284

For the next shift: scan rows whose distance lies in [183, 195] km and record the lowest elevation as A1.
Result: 2.95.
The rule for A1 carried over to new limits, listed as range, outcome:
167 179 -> 2.636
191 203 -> 2.974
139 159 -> 3.137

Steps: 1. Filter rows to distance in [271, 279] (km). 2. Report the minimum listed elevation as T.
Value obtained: 3.447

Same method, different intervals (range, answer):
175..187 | 3.105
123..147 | 3.162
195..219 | 2.978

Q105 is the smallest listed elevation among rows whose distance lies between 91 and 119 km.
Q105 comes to 3.167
